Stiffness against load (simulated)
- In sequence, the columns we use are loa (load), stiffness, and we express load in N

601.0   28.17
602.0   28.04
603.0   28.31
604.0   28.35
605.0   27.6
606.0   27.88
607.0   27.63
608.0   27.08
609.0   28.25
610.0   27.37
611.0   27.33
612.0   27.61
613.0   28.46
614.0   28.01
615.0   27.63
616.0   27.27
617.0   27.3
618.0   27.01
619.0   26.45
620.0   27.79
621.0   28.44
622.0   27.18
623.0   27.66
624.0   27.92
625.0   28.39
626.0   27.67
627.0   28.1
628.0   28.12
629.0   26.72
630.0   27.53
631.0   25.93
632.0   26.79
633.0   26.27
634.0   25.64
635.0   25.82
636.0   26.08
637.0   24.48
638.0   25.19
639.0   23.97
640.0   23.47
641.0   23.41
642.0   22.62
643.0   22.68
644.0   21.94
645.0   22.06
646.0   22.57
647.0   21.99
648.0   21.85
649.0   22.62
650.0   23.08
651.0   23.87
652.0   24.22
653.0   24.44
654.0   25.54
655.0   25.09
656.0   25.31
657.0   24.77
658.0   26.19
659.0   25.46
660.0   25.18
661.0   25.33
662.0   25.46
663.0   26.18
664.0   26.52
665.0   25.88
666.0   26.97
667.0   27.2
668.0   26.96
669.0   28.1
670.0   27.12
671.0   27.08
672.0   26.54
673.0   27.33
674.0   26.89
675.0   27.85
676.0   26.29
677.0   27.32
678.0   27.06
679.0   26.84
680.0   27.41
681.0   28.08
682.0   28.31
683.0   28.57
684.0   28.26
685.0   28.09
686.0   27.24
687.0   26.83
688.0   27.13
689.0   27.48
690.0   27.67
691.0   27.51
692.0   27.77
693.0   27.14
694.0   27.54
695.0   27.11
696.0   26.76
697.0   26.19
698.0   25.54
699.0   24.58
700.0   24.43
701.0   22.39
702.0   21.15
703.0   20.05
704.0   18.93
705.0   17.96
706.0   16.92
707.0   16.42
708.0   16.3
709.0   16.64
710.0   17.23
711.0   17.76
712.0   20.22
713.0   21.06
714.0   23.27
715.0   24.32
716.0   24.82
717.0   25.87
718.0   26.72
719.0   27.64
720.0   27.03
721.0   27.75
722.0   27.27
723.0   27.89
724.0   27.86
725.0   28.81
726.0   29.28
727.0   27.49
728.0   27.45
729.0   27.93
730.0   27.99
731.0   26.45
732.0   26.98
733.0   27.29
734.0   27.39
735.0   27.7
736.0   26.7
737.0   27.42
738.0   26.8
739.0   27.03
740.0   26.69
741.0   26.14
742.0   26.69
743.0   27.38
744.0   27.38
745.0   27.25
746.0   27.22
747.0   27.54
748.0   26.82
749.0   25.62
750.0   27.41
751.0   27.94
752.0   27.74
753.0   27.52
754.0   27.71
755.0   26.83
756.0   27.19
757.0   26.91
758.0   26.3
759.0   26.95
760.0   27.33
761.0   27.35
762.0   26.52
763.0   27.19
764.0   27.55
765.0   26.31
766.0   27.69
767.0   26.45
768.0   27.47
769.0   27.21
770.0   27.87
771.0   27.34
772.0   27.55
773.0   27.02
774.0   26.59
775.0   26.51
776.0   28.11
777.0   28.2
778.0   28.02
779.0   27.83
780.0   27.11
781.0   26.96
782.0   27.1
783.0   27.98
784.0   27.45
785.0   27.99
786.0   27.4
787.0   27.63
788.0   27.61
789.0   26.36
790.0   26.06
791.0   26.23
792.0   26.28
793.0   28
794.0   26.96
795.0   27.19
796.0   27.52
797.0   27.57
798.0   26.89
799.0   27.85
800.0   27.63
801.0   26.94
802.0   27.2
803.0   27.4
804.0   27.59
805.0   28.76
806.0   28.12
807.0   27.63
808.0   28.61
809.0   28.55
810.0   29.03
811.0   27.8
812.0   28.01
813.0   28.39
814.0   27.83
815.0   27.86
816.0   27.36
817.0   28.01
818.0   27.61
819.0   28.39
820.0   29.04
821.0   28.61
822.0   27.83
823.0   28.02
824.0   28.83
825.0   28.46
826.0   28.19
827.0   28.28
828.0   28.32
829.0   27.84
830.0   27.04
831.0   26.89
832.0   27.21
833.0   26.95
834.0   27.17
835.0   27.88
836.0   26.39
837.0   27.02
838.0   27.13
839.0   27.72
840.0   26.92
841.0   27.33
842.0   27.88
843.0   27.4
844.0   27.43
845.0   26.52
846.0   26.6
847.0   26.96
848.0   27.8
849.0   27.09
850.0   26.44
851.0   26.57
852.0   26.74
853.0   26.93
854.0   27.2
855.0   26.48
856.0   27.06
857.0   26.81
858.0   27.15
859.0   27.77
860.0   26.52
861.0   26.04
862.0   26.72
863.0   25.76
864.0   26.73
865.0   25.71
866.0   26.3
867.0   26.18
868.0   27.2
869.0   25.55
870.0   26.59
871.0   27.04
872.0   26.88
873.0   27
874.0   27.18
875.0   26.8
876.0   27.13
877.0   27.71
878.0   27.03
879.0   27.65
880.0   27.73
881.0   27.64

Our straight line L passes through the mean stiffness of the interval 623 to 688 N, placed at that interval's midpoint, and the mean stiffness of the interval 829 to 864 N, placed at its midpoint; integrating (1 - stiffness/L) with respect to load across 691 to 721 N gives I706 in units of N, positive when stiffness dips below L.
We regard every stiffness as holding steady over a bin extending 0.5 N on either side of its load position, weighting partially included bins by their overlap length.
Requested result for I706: 3.7 N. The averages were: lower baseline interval 25.9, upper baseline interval 27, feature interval 22.9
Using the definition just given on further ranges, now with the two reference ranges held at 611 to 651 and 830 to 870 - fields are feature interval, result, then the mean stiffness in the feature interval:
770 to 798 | -0.8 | 27.3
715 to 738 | -0.9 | 27.3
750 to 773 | -0.7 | 27.2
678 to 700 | -1.0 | 27.2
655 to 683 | -0.8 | 26.7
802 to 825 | -1.3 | 28.1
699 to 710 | 2.9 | 19.3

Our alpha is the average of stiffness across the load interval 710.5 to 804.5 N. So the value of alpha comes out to 26.9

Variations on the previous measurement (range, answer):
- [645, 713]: 24.8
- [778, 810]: 27.5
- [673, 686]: 27.6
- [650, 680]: 26.1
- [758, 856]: 27.4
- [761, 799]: 27.2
